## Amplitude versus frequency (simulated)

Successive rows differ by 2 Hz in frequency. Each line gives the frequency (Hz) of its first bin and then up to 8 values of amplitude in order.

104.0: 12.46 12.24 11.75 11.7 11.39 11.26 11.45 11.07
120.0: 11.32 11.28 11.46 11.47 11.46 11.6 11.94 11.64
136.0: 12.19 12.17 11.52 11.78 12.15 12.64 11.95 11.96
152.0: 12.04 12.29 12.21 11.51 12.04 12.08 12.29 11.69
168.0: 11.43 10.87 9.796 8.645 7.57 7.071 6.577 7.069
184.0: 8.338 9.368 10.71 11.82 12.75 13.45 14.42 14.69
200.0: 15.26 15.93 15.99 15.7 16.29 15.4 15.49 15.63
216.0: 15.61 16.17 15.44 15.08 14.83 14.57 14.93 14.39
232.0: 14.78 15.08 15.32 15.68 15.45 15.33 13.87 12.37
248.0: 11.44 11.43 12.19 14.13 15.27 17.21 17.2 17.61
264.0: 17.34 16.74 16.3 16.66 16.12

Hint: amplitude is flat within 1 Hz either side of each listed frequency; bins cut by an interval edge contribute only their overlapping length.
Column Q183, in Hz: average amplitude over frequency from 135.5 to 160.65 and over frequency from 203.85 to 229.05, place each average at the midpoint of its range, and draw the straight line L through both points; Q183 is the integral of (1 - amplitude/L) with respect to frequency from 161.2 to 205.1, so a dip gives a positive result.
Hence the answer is 8.2 Hz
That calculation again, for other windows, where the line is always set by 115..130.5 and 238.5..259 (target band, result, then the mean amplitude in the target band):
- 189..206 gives -1.95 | 14.4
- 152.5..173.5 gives 1.07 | 11.6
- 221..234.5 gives -1.31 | 14.8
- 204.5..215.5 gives -2.16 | 15.7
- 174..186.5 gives 4.85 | 7.68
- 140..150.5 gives -0.19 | 12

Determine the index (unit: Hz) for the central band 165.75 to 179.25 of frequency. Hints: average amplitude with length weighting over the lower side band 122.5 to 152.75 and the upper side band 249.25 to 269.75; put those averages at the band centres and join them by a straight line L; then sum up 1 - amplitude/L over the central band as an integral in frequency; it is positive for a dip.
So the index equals 3.7 Hz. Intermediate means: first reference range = 11.9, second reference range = 15.6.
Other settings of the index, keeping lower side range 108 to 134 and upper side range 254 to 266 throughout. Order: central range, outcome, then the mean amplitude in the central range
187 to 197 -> 1.1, 12.6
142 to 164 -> 1.0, 12.1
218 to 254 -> 3.3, 14.3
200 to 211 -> -0.9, 15.8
